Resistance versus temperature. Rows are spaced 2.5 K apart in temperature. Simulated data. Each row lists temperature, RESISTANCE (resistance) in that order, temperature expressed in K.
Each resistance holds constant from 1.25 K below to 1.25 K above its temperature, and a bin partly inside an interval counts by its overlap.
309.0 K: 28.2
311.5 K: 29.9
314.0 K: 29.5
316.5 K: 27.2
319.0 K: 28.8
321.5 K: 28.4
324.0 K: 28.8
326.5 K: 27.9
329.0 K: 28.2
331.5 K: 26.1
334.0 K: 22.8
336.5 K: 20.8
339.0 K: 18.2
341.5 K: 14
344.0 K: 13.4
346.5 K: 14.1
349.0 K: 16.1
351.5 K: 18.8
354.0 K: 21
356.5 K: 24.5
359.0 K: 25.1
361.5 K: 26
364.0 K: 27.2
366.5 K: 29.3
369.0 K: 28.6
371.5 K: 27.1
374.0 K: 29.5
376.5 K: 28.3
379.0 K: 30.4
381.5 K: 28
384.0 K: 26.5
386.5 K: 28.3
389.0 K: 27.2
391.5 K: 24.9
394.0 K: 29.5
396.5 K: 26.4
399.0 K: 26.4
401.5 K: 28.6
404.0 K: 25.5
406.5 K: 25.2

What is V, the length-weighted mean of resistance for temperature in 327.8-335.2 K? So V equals 25.7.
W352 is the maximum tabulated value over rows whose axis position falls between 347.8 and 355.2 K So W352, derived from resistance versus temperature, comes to 21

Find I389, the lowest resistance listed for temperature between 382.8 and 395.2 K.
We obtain 24.9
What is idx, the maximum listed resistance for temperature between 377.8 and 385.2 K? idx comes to 30.4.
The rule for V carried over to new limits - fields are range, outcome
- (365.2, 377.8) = 28.6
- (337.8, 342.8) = 16.1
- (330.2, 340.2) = 22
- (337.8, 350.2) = 15.1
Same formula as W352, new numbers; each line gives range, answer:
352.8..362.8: 26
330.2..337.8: 26.1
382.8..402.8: 29.5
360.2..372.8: 29.3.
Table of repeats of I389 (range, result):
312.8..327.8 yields 27.2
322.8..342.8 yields 14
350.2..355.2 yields 18.8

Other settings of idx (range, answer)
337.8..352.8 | 18.8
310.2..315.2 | 29.9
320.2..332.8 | 28.8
